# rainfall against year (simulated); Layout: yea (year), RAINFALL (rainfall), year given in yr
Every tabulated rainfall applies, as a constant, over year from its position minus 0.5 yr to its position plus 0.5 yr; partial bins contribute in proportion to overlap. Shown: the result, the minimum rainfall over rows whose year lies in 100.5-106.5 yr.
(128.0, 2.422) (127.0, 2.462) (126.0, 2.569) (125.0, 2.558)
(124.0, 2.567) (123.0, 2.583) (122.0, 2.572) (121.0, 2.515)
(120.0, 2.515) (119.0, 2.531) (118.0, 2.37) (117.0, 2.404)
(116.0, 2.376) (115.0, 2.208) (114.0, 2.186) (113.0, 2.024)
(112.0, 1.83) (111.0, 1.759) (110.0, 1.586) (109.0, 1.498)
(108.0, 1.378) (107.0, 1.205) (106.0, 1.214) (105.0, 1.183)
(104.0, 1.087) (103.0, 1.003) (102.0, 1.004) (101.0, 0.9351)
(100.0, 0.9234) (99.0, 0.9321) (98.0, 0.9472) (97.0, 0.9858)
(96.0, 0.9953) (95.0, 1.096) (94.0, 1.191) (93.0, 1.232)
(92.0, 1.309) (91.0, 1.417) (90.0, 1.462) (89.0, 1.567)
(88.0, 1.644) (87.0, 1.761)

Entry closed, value 0.9351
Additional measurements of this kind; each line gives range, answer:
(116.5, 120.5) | 2.37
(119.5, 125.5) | 2.515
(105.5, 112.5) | 1.205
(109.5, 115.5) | 1.586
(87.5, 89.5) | 1.567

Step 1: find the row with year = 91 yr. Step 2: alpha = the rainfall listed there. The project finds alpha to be 1.417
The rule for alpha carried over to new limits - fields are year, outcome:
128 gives 2.422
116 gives 2.376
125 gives 2.558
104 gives 1.087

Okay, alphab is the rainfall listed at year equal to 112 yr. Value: 1.83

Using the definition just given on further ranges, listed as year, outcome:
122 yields 2.572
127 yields 2.462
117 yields 2.404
